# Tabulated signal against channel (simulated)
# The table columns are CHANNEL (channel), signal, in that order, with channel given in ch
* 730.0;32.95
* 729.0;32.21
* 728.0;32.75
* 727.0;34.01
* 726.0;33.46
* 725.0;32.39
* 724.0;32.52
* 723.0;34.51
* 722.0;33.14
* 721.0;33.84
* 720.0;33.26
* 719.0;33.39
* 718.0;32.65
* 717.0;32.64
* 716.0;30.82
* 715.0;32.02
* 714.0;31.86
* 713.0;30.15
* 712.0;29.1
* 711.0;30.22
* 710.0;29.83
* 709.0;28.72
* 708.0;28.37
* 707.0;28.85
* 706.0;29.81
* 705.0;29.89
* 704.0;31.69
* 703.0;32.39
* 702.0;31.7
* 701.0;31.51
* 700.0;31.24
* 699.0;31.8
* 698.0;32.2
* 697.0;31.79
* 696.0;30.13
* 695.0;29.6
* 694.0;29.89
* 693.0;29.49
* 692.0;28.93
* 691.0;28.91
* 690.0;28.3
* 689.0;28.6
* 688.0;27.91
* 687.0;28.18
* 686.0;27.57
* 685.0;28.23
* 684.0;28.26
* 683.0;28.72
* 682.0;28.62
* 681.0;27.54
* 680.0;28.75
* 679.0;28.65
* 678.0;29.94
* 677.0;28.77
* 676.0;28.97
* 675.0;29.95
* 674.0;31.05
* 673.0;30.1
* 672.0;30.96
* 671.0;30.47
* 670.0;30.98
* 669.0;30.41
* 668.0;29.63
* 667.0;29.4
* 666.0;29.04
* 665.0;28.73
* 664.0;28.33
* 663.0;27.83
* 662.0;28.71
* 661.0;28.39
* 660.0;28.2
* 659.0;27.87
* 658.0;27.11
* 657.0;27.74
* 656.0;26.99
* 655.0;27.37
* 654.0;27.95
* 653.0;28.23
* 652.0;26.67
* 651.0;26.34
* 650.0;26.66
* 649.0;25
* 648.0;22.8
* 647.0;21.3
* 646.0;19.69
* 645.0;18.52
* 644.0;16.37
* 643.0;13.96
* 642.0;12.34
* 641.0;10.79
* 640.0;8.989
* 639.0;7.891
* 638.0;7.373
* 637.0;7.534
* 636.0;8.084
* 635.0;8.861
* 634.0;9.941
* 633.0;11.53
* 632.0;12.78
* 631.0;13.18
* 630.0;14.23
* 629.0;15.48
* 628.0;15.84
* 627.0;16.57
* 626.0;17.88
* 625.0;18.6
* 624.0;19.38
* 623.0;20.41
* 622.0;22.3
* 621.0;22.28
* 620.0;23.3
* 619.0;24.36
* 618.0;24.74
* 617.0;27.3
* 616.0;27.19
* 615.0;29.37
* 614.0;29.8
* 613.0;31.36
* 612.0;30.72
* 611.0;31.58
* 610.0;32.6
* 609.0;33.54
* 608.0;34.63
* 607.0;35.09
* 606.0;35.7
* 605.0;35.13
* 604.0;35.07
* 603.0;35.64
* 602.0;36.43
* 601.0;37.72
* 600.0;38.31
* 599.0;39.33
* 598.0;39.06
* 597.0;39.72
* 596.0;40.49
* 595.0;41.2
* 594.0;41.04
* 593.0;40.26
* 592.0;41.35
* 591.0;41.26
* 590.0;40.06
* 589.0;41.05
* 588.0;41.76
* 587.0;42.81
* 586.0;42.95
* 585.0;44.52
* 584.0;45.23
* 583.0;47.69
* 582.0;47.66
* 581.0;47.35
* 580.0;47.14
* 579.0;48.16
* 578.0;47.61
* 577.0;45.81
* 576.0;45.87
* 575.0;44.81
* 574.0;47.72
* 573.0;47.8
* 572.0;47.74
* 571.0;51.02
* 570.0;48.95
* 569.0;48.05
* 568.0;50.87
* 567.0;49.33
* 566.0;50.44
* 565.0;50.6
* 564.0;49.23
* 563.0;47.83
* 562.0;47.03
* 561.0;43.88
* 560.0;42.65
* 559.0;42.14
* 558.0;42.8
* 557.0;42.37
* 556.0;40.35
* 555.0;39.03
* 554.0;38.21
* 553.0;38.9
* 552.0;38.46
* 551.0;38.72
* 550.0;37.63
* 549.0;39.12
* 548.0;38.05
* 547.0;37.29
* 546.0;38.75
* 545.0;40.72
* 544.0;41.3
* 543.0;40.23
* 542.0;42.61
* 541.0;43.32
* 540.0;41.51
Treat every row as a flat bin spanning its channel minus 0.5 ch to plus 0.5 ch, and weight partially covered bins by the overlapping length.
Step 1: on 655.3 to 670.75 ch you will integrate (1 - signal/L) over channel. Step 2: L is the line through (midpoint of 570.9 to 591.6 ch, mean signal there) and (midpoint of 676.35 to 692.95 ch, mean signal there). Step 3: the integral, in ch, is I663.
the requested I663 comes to 1.63 ch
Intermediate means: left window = 45.4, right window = 28.5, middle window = 28.6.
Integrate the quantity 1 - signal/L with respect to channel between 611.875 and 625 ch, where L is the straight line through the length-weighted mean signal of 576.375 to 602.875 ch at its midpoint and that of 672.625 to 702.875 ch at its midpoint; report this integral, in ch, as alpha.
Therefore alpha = 4.6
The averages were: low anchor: 42.5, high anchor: 29.5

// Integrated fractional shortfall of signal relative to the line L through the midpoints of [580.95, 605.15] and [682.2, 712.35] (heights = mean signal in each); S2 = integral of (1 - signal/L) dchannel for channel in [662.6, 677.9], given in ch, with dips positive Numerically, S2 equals 1.38 ch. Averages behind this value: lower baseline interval 40.9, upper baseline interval 29.7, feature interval 29.7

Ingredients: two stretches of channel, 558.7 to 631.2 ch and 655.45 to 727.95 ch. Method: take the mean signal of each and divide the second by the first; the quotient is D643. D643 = 0.81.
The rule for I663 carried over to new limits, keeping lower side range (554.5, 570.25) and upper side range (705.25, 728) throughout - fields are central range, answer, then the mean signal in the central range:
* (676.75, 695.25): 3.1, 28.7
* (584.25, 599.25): 0.7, 41.2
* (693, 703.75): 0.7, 31.2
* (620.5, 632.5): 6.8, 17.4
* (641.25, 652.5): 5.1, 20.7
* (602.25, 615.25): 2.6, 33.2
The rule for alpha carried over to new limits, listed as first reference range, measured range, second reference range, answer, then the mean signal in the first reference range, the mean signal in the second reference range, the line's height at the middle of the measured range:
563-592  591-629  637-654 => 3.1 ch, 46.5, 18.3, 33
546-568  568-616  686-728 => -0.8 ch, 42.7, 30.9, 39.9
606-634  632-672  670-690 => 7.3 ch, 23.5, 29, 26.5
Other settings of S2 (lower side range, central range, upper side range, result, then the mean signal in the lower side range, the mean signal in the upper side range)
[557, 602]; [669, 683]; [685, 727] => 1.85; 44.6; 30.8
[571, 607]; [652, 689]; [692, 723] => 6.24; 42.3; 31.1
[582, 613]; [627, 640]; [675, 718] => 8.91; 38.8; 29.8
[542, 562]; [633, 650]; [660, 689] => 9.52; 40.3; 29.1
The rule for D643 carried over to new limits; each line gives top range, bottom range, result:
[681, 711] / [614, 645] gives 1.79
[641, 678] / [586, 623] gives 0.76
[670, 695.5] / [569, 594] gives 0.64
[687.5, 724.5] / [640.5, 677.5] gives 1.18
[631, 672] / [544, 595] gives 0.49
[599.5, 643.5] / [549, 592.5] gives 0.50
